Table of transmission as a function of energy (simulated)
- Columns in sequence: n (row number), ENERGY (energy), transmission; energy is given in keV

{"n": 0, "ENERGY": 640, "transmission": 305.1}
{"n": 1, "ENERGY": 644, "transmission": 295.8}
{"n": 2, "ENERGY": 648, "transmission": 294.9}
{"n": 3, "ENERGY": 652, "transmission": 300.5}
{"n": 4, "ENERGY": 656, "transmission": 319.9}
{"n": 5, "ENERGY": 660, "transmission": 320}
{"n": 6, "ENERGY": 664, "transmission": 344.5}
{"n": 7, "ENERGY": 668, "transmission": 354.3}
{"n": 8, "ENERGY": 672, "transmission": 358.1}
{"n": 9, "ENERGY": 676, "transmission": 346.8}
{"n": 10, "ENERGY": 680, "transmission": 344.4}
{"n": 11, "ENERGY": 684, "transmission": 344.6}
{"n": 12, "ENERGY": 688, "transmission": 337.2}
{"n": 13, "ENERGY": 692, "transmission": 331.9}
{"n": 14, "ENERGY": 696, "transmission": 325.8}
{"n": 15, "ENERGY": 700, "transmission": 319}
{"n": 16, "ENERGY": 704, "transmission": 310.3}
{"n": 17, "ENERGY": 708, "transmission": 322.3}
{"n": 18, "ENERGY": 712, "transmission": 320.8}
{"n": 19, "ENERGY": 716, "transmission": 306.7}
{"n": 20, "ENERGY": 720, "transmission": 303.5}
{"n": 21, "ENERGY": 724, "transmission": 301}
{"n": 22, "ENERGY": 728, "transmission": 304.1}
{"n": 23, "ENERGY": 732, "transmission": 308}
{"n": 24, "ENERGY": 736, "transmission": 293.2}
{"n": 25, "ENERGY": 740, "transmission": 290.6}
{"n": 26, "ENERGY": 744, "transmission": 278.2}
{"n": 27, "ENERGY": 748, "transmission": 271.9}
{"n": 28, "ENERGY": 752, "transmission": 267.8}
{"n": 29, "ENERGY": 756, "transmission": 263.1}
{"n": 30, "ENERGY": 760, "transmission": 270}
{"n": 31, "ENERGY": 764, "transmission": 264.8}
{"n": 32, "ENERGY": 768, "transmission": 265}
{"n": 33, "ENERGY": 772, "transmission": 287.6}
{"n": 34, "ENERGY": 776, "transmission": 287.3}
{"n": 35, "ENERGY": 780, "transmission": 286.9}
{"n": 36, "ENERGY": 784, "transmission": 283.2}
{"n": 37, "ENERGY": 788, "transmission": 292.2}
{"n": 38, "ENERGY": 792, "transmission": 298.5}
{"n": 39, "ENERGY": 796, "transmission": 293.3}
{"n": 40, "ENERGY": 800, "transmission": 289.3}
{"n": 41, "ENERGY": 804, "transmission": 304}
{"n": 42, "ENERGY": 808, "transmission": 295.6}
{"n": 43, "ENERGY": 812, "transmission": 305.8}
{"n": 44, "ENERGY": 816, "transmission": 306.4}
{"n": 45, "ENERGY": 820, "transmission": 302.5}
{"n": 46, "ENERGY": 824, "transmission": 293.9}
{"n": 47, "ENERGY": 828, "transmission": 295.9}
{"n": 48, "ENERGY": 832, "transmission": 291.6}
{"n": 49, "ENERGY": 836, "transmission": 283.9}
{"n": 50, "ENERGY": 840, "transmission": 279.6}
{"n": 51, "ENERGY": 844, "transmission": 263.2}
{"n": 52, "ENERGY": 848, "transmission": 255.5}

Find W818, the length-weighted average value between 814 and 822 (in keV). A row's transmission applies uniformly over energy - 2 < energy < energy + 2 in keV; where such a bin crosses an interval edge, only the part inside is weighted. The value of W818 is 304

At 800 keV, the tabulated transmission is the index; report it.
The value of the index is 289.3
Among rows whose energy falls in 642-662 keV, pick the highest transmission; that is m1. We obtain 320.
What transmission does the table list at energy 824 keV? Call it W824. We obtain 293.9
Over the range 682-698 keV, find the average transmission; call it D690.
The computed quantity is 335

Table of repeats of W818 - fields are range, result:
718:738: 302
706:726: 311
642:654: 297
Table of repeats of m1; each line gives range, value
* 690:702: 331.9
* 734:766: 293.2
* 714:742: 308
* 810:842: 306.4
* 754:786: 287.6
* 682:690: 344.6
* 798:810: 304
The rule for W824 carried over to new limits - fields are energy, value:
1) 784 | 283.2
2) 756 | 263.1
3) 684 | 344.6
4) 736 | 293.2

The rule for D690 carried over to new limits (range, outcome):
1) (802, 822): 303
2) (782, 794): 291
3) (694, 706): 318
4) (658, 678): 345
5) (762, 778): 276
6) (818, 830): 297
